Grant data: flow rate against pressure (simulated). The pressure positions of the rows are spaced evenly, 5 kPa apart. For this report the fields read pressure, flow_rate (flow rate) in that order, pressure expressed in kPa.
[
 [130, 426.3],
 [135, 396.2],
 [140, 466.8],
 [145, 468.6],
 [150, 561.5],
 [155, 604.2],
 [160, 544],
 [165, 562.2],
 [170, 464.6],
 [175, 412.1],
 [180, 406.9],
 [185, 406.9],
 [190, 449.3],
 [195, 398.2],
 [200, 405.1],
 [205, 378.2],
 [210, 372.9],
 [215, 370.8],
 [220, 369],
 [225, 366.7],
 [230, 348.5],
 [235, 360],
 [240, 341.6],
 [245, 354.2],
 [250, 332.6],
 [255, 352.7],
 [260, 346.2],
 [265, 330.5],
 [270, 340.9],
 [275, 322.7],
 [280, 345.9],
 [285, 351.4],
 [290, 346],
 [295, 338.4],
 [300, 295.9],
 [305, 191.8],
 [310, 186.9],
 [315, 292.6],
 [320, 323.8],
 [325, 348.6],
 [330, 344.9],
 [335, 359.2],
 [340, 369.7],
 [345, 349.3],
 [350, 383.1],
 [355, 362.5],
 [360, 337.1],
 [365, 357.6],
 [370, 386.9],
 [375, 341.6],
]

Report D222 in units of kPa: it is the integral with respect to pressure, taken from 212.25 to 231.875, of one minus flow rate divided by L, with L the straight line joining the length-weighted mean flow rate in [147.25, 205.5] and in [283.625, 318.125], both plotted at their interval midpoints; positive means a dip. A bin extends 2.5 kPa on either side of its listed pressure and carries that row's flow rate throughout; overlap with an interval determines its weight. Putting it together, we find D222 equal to 1.8 kPa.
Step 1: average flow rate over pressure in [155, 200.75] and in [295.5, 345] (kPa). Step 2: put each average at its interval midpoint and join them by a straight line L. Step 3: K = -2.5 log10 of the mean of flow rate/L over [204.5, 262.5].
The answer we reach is 0.12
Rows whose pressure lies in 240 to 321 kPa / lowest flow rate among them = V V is 186.9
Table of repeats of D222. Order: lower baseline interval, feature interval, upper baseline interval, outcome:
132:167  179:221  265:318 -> 4.1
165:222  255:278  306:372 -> 2.2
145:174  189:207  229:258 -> 1.8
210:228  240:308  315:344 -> 5.8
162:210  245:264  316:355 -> 2.4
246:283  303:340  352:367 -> 5.2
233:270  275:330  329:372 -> 7.5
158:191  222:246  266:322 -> 1.8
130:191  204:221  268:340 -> 1.9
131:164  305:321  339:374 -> 5.8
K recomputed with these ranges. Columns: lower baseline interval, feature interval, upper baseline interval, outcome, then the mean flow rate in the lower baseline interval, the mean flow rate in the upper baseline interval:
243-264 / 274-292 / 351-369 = 0.02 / 345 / 358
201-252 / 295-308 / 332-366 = 0.35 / 361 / 360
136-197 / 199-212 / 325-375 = 0.18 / 477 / 360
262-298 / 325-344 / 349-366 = -0.01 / 339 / 358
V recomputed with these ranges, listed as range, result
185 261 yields 332.6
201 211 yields 372.9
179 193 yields 406.9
